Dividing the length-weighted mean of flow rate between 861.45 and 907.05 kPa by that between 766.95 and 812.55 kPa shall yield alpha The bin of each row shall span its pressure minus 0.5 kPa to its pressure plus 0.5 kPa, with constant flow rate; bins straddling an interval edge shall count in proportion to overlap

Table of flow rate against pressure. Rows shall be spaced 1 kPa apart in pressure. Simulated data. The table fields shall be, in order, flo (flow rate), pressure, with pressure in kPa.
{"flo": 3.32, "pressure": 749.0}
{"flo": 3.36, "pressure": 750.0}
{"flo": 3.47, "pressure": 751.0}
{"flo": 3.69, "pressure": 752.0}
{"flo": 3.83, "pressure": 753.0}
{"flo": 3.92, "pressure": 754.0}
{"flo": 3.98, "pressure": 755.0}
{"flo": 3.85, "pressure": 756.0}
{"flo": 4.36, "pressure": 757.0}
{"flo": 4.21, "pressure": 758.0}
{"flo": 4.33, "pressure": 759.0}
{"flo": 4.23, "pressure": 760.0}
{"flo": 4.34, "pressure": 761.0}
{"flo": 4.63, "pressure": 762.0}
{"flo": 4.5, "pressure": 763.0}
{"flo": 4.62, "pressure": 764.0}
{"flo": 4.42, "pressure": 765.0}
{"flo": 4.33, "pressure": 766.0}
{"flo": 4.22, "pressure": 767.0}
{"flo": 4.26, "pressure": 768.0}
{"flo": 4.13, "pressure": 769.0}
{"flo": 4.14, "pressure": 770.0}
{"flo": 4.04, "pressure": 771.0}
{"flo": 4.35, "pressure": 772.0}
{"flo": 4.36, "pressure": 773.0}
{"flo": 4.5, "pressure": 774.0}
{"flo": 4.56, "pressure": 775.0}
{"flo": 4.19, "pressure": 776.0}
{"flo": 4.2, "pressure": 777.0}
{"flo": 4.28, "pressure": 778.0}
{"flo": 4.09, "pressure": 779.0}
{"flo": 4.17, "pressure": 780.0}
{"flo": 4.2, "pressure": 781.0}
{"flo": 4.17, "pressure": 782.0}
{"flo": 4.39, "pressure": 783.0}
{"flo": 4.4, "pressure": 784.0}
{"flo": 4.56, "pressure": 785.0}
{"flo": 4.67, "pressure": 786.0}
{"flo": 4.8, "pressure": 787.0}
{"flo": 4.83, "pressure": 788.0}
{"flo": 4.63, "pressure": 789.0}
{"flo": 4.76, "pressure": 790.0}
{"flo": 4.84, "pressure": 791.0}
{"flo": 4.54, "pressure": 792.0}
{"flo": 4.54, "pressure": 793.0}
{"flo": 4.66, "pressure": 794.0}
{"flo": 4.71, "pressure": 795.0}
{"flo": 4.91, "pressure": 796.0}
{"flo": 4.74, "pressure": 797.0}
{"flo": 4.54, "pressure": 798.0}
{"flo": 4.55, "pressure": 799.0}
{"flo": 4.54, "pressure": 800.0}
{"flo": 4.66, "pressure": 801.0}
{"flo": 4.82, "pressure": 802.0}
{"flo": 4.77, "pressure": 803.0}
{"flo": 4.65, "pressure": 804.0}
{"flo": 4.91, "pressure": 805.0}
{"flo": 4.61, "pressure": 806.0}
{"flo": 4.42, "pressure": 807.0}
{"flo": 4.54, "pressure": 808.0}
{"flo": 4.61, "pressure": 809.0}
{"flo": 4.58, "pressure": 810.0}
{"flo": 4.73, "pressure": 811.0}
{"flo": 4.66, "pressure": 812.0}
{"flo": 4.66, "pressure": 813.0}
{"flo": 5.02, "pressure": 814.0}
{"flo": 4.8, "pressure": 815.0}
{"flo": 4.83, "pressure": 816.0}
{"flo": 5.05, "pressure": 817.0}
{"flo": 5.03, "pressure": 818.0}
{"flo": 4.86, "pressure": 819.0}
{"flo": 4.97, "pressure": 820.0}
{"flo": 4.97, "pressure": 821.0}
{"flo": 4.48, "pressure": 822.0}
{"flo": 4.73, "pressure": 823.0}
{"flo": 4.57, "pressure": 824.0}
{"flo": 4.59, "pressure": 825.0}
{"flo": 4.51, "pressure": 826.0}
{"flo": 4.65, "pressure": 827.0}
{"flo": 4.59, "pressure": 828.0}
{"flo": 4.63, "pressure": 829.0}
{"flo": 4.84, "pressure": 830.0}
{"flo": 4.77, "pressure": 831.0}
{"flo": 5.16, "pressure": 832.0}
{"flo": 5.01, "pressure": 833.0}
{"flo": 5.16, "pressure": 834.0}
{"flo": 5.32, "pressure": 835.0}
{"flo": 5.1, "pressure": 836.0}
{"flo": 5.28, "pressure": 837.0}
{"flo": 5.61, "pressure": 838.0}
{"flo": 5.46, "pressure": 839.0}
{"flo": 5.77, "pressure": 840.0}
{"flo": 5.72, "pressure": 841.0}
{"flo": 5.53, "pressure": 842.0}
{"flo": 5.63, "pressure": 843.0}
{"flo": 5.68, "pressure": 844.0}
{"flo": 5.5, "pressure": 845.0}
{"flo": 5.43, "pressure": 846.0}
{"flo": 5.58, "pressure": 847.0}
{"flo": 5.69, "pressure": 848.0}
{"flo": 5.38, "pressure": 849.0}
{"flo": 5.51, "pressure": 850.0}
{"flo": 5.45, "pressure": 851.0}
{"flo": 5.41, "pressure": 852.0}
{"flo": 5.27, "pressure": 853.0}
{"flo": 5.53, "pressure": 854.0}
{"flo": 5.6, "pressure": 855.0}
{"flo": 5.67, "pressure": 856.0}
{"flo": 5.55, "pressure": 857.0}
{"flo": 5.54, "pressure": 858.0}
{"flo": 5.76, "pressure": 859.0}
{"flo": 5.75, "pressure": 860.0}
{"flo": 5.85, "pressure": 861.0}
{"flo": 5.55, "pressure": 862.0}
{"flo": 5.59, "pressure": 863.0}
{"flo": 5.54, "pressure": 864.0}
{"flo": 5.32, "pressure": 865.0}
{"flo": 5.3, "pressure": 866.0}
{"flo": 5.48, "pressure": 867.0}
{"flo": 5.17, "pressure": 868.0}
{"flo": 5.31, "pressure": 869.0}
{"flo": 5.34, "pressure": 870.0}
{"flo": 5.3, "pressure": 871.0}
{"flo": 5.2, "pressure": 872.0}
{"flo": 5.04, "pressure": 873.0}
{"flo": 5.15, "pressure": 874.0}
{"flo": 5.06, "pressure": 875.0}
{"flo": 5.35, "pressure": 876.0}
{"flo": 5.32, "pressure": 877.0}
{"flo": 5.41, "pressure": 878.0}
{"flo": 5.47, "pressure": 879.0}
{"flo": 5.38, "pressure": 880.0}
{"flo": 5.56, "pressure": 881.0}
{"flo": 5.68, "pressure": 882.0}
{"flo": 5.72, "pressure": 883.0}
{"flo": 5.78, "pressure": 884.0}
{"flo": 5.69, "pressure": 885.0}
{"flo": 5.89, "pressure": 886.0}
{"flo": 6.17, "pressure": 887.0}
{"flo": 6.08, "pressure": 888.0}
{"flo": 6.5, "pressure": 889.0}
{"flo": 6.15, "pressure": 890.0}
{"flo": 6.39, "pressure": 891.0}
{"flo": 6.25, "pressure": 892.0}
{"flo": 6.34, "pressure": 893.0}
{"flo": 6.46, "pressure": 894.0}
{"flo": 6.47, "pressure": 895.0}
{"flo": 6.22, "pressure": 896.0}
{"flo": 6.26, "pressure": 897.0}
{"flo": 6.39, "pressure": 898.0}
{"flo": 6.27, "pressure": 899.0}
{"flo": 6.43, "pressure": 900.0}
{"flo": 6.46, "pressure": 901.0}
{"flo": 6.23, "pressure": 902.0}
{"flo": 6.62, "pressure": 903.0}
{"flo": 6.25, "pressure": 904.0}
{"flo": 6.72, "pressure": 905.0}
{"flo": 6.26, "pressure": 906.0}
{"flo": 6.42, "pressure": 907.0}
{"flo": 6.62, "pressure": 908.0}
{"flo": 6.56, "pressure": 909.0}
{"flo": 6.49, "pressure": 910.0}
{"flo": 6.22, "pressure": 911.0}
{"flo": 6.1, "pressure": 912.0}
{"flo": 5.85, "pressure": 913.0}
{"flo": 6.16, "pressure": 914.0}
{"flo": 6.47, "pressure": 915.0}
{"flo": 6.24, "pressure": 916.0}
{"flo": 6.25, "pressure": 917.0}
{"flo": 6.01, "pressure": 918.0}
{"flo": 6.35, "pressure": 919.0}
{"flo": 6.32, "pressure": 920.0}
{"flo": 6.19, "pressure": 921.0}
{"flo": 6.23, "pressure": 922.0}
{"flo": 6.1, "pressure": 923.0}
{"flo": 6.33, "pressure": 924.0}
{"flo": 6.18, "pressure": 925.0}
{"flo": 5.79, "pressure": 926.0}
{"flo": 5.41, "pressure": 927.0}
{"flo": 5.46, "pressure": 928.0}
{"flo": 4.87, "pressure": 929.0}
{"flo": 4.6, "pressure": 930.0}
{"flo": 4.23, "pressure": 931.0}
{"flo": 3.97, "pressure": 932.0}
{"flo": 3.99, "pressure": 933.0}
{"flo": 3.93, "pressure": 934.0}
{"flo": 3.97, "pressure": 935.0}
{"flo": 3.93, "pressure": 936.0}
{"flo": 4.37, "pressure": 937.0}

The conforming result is 1.3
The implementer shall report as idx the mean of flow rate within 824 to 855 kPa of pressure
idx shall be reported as 5.25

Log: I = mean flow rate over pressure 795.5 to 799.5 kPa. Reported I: 4.69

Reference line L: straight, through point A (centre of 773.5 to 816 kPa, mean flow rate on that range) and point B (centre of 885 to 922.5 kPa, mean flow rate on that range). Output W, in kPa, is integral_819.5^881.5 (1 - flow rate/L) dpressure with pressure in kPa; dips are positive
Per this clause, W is 1.9 kPa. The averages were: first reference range 4.58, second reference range 6.3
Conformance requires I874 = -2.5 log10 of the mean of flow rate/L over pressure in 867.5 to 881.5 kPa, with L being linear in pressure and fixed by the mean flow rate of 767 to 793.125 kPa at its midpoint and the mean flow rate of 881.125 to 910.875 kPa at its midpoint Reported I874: 0.12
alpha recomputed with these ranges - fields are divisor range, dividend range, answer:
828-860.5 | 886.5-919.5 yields 1.17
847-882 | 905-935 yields 1.06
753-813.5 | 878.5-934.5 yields 1.34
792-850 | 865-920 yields 1.21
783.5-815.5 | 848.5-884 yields 1.16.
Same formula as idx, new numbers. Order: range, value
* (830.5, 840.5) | 5.26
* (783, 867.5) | 5.04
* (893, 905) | 6.38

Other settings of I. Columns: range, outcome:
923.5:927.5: 5.93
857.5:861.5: 5.72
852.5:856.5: 5.52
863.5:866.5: 5.39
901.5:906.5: 6.42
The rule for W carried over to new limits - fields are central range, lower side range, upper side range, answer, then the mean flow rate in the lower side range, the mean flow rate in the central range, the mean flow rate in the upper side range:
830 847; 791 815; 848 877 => -0.8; 4.67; 5.37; 5.43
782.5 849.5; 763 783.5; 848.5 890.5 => -0.7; 4.29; 4.9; 5.54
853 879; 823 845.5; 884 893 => 1.3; 5.13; 5.43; 6.13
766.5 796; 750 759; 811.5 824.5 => -0.9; 3.91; 4.43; 4.82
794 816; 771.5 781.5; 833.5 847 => 0.6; 4.29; 4.69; 5.48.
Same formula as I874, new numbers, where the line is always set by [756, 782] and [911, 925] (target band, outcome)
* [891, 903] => -0.08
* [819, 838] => 0.04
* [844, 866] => -0.03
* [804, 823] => 0.02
